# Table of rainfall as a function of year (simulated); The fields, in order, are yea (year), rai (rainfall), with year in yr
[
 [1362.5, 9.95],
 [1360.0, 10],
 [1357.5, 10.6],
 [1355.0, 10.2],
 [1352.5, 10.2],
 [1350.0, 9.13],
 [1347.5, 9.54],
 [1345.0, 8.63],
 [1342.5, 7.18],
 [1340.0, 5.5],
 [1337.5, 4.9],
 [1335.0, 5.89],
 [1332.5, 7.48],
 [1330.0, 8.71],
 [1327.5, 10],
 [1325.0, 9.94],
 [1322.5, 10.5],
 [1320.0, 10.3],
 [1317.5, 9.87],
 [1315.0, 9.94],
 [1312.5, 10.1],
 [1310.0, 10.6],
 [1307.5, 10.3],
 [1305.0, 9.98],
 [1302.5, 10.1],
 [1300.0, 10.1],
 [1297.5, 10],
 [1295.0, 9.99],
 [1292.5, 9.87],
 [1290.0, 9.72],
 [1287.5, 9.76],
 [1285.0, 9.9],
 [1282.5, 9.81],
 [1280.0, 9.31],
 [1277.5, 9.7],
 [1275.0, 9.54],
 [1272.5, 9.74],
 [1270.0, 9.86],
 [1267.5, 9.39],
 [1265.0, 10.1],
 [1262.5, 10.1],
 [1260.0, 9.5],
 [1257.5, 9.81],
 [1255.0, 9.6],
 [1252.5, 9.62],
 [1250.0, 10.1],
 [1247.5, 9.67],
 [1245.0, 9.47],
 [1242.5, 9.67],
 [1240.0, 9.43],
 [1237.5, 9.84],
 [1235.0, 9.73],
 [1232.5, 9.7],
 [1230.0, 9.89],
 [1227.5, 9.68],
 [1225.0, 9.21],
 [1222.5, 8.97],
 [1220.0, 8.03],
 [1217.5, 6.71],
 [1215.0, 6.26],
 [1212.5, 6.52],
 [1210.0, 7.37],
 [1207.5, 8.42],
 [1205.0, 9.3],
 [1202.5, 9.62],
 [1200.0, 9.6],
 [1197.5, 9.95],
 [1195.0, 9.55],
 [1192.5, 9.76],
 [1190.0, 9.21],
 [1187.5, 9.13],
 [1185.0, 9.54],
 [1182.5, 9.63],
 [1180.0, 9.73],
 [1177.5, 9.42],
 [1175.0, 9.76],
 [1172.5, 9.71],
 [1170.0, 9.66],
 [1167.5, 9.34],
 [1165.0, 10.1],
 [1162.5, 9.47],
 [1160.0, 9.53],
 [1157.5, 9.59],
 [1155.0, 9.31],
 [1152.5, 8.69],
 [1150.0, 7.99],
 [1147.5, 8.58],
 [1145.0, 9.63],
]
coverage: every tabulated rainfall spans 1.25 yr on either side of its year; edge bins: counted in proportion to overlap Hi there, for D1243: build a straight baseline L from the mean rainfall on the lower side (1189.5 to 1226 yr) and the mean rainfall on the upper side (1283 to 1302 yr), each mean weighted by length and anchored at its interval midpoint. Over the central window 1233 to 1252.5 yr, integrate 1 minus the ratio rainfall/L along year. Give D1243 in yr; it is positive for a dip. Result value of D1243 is -1.3 yr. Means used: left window 8.55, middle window 9.7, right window 9.91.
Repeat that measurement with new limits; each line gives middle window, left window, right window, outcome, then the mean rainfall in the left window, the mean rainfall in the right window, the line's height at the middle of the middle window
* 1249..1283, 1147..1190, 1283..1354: -1.62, 9.37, 9.23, 9.28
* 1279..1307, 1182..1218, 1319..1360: -3.78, 8.73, 8.7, 8.71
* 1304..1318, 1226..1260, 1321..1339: -2.67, 9.7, 8.19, 8.52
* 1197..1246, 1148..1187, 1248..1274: 3.94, 9.41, 9.78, 9.62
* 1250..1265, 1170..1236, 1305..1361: -1.22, 9.02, 9.08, 9.05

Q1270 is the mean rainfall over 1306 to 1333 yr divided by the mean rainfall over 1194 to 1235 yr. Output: 1.1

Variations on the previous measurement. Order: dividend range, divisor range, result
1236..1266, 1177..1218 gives 1.10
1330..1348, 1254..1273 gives 0.72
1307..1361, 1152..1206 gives 0.95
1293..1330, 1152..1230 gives 1.11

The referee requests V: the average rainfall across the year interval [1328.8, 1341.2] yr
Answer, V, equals 6.49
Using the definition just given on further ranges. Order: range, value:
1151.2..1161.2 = 9.27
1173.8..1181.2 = 9.64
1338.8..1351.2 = 8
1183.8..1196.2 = 9.44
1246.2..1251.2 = 9.88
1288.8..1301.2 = 9.94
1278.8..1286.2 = 9.67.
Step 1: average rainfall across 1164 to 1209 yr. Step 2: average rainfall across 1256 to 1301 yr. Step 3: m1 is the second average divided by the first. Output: 1.03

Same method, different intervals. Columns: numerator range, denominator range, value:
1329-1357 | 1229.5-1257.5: 0.83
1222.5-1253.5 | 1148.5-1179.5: 1.03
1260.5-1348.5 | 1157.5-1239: 1.02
